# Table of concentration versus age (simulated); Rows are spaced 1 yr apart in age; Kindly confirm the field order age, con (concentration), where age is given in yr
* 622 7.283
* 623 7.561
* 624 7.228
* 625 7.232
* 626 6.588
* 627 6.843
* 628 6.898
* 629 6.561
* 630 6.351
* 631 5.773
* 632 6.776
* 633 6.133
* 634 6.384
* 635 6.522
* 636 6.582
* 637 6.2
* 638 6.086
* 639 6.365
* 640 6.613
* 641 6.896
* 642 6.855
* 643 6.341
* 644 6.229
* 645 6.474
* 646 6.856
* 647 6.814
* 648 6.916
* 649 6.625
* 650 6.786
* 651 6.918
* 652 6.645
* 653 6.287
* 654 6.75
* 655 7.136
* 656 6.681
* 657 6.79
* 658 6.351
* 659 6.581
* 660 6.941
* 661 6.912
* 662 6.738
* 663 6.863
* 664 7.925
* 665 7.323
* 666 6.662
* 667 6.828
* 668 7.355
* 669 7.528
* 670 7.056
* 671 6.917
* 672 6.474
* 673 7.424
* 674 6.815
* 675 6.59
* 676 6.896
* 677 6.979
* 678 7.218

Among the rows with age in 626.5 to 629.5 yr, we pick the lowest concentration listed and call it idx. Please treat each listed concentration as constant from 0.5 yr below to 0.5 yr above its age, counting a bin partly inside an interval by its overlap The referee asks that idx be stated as 6.561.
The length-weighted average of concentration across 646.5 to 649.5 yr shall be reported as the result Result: 6.79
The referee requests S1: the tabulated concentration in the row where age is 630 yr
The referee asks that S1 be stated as 6.351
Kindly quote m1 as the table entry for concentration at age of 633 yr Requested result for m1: 6.133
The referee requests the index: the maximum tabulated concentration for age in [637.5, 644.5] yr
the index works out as 6.896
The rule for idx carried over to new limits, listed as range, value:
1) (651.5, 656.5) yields 6.287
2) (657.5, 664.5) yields 6.351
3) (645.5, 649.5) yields 6.625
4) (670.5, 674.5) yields 6.474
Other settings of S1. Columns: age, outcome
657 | 6.79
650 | 6.786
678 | 7.218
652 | 6.645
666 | 6.662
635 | 6.522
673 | 7.424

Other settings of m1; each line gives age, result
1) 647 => 6.814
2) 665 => 7.323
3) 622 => 7.283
